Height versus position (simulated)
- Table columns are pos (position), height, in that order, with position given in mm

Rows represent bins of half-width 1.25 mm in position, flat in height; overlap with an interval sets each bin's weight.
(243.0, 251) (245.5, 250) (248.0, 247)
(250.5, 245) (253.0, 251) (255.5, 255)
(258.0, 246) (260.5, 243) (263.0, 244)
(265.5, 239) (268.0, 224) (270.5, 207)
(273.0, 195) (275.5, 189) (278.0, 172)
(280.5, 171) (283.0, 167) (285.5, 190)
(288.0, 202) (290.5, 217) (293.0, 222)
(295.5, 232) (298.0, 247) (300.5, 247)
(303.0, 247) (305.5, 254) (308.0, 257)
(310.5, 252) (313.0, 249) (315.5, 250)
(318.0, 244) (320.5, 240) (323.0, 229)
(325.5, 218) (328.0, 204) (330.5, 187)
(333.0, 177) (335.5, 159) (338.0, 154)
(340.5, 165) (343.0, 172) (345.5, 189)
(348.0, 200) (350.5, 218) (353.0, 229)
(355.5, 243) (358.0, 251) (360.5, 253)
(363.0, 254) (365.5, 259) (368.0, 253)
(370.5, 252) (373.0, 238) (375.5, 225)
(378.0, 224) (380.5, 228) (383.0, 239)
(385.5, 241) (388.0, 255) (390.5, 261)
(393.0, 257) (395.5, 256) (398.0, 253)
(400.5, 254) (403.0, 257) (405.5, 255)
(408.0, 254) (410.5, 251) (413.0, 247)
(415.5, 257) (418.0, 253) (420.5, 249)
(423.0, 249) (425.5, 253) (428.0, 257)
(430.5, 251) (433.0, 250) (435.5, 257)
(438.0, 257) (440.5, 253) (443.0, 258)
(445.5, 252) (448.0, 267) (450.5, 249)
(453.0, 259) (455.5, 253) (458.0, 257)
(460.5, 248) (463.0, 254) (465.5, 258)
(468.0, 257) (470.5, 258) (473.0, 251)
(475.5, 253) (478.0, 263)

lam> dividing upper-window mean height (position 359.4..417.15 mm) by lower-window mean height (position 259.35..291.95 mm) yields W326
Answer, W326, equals 1.2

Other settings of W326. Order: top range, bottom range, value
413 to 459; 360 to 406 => 1.03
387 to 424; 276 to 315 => 1.15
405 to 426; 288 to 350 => 1.16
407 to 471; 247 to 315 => 1.12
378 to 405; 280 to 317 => 1.09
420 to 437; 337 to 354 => 1.33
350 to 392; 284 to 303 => 1.09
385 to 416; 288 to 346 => 1.17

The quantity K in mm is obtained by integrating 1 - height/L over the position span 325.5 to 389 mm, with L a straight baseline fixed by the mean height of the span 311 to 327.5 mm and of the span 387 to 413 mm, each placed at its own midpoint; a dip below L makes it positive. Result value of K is 7.1 mm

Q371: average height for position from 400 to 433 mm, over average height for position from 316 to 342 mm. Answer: 1.27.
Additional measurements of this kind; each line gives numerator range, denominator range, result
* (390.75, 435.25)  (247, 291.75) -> 1.17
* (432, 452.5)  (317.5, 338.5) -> 1.27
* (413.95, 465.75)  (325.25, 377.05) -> 1.19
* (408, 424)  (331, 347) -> 1.47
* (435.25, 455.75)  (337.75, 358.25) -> 1.27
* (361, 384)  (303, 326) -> 0.99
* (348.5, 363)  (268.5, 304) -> 1.15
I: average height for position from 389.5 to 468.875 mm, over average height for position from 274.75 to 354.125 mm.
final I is 1.2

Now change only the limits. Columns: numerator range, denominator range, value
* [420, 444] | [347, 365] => 1.07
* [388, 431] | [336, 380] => 1.15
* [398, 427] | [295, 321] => 1.02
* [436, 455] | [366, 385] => 1.08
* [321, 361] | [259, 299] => 0.97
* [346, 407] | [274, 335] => 1.11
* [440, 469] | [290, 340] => 1.14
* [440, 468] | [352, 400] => 1.04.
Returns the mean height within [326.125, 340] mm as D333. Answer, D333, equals 177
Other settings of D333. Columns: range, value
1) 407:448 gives 253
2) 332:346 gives 168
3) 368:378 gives 238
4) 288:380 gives 225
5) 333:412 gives 231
